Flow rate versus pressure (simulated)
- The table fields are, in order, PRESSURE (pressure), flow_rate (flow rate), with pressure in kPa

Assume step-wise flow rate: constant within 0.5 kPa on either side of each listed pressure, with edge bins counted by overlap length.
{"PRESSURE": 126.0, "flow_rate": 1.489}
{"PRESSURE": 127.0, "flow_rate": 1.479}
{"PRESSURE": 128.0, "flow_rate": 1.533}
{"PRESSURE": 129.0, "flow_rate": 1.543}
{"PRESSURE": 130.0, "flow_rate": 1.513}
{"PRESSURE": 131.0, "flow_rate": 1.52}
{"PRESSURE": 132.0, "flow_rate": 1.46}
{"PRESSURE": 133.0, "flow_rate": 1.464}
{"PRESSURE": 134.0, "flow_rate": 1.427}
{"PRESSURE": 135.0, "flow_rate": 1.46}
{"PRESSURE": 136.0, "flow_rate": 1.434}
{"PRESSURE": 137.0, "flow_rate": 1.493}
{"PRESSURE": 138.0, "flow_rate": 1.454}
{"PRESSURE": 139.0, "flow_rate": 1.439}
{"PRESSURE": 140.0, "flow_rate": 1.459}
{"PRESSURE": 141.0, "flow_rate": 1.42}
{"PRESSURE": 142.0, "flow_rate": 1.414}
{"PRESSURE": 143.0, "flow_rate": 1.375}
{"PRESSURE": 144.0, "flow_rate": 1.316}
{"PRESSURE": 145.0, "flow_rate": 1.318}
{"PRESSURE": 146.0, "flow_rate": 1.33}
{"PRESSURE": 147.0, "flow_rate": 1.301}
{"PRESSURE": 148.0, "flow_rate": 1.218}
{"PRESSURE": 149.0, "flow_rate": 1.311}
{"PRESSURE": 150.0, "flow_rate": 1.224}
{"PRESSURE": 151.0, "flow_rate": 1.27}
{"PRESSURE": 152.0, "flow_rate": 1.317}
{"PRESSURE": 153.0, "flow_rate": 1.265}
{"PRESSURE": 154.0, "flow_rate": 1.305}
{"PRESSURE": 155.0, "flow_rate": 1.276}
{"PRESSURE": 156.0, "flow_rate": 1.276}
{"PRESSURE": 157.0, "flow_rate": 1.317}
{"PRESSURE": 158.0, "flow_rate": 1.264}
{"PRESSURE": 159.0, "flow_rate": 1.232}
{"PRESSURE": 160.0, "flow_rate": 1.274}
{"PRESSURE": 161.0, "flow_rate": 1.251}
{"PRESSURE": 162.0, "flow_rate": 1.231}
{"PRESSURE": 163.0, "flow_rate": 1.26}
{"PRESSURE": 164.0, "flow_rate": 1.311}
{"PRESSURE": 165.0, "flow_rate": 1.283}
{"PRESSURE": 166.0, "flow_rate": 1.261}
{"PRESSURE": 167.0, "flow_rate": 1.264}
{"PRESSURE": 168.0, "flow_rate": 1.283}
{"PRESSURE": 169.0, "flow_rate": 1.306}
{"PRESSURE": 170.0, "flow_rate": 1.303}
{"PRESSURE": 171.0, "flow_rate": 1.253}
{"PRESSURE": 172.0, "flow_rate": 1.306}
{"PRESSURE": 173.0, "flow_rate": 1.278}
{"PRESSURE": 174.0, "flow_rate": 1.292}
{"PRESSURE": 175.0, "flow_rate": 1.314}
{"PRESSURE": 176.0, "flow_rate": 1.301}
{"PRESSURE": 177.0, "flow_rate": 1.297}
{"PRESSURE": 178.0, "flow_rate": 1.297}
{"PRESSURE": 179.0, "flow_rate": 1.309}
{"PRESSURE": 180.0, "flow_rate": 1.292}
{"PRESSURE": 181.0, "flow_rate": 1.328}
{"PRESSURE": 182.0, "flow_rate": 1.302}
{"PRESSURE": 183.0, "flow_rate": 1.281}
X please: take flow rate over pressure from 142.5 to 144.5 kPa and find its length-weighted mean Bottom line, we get 1.35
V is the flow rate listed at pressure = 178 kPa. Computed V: 1.297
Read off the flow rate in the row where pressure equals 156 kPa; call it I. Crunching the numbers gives 1.276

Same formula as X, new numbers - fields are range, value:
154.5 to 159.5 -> 1.27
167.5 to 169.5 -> 1.29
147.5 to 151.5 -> 1.26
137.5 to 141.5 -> 1.44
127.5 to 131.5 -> 1.53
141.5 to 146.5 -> 1.35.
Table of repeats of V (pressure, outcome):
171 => 1.253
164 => 1.311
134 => 1.427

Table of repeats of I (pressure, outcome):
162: 1.231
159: 1.232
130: 1.513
